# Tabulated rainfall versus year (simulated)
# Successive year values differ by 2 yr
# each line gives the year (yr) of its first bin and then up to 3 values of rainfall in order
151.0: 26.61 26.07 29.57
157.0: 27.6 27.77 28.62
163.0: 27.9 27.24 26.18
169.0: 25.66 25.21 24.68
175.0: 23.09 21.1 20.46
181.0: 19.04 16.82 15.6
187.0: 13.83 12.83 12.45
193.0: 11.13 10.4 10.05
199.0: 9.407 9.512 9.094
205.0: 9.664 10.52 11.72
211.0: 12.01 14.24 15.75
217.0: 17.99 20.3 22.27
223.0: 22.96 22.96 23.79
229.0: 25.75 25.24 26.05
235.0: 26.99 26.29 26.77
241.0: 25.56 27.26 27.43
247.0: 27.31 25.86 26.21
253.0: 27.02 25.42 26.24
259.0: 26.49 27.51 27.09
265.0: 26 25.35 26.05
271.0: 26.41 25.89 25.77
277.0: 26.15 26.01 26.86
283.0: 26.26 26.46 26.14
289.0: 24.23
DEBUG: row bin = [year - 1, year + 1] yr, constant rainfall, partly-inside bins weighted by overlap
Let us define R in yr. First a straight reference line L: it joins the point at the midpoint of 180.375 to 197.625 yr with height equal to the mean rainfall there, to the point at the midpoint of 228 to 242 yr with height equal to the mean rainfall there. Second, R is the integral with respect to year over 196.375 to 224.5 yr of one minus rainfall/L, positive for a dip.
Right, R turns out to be 8.05 yr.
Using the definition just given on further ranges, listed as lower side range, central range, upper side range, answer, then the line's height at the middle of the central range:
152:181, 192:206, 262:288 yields 8.6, 25.8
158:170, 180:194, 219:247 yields 6.3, 26.6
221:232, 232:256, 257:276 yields -1.5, 25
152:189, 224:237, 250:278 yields 0.0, 25.2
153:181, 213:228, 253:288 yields 3.2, 25.9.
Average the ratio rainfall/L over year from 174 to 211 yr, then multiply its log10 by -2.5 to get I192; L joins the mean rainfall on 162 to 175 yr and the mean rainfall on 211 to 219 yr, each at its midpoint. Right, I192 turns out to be 0.48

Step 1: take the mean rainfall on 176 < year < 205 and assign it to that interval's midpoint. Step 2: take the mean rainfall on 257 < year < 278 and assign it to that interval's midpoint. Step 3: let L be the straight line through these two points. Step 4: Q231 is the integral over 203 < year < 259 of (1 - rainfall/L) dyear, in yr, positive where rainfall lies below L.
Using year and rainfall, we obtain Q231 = -4.0 yr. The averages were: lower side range 13.6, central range 22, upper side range 26.3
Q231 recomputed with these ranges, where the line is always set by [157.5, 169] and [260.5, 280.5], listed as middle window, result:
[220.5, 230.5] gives 1.1 yr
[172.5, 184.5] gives 3.0 yr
